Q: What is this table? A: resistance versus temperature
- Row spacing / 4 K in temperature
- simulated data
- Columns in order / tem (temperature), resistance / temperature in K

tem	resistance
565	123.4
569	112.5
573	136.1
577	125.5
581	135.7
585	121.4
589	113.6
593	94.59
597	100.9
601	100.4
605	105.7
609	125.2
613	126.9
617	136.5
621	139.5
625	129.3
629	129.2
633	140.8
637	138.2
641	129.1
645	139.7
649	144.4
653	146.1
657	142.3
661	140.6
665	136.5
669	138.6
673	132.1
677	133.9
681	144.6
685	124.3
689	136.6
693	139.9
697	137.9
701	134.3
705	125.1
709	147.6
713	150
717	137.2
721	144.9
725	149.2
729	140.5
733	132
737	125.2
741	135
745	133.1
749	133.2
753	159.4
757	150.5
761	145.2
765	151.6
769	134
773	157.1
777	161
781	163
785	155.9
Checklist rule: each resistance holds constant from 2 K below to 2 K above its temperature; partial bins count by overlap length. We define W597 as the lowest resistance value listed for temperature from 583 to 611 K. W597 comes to 94.59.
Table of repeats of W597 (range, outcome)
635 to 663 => 129.1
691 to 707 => 125.1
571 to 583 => 125.5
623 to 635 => 129.2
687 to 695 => 136.6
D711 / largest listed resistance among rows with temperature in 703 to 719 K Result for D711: 150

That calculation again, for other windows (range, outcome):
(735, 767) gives 159.4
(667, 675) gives 138.6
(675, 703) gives 144.6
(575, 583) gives 135.7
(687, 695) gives 139.9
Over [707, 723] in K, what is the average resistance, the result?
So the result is 145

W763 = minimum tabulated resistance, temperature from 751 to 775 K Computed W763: 134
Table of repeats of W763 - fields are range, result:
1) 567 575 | 112.5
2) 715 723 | 137.2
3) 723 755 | 125.2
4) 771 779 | 157.1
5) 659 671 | 136.5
